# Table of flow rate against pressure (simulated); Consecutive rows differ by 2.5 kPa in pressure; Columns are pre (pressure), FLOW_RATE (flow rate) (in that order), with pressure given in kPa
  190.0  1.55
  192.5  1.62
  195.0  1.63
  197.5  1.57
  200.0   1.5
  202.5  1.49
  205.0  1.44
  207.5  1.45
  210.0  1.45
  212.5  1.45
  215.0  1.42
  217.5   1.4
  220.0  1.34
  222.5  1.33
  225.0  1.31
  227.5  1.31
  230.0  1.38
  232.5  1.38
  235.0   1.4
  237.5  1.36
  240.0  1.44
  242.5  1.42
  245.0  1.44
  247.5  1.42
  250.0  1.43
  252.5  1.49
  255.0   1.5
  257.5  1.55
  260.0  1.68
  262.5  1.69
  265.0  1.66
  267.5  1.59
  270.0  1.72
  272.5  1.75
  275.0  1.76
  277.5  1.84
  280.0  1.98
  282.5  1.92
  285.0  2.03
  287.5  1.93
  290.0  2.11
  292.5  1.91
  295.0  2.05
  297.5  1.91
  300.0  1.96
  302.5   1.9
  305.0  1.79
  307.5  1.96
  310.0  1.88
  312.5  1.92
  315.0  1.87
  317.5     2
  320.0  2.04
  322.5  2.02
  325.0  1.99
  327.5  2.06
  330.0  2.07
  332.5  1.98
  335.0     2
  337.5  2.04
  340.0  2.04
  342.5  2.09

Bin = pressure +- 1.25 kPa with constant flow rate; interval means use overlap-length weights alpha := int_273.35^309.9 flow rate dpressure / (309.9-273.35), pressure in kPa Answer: 1.93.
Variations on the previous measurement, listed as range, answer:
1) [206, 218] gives 1.44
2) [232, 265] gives 1.49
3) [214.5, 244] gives 1.37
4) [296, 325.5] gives 1.94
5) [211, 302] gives 1.62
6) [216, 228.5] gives 1.34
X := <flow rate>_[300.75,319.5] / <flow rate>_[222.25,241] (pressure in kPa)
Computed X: 1.40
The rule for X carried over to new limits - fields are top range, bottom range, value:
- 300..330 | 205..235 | 1.41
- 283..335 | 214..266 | 1.36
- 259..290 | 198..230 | 1.28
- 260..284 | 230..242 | 1.27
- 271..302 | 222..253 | 1.38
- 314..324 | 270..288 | 1.06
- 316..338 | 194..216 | 1.36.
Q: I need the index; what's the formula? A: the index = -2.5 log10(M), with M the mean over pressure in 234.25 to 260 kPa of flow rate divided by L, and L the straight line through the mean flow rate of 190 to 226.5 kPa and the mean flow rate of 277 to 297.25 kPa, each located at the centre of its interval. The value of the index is 0.18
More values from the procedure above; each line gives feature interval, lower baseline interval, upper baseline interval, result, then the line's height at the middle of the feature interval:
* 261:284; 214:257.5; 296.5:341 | -0.07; 1.65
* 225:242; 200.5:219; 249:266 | 0.10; 1.51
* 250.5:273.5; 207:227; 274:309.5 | 0.06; 1.72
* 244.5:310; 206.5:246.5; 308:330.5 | -0.04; 1.71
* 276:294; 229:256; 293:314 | -0.11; 1.77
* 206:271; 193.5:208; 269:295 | 0.16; 1.7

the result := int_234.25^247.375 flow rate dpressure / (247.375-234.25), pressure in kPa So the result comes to 1.41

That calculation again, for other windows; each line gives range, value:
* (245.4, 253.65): 1.45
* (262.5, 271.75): 1.67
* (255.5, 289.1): 1.77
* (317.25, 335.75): 2.02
